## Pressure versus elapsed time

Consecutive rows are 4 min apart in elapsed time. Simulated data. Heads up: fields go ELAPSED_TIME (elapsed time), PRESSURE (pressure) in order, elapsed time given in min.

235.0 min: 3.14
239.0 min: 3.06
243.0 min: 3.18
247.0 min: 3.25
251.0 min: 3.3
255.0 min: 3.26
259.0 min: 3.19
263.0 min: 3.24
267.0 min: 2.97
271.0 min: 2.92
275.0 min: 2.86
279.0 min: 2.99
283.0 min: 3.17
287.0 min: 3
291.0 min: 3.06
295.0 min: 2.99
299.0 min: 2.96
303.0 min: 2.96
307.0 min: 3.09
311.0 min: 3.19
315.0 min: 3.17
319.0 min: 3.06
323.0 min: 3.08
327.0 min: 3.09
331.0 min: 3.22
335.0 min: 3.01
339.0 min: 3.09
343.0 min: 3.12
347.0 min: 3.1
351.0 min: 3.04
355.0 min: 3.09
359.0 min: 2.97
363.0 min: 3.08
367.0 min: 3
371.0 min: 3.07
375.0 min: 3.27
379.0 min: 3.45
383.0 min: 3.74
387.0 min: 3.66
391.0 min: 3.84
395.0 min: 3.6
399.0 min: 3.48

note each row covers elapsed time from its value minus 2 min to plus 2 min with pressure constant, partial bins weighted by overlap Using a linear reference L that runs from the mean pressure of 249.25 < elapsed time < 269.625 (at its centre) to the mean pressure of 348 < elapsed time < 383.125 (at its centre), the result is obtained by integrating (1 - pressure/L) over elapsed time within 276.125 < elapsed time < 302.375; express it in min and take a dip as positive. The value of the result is 1.29 min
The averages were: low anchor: 3.18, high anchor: 3.16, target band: 3.02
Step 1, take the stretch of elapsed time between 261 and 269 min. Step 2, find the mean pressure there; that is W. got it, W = 3.11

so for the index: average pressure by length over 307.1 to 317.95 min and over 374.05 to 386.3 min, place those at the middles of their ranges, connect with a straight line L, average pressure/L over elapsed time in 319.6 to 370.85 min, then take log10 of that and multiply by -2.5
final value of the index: 0.09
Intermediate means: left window 3.15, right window 3.52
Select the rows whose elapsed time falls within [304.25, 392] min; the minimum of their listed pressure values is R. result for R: 2.97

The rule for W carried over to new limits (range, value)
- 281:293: 3.08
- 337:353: 3.09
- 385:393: 3.75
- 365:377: 3.11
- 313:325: 3.1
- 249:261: 3.25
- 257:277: 3.04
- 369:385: 3.38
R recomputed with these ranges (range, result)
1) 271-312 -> 2.86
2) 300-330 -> 2.96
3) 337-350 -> 3.09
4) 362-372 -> 3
